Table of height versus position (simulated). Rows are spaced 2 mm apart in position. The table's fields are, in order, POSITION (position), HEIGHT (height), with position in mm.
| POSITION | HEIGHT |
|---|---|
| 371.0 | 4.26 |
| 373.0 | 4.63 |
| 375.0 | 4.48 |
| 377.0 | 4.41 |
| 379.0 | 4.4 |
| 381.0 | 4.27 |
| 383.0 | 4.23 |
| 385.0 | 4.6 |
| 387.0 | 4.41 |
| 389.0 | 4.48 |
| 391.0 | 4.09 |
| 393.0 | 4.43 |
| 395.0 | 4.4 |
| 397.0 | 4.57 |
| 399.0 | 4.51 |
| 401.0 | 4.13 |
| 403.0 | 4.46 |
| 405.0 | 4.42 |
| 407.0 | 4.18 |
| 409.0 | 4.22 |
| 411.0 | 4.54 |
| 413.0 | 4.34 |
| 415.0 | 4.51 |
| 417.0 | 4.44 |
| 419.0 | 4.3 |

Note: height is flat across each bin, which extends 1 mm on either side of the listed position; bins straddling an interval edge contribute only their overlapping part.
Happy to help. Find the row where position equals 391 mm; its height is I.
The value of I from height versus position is 4.09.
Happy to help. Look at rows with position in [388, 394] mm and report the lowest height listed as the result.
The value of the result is 4.09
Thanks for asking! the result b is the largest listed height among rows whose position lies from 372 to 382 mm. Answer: 4.63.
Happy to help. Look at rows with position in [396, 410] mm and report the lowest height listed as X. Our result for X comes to 4.13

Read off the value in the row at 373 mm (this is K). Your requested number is 4.63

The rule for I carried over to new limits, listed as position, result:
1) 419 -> 4.3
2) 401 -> 4.13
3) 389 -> 4.48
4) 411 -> 4.54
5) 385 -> 4.6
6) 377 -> 4.41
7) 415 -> 4.51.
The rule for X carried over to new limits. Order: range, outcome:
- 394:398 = 4.4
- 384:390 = 4.41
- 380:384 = 4.23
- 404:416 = 4.18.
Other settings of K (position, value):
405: 4.42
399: 4.51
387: 4.41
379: 4.4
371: 4.26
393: 4.43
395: 4.4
